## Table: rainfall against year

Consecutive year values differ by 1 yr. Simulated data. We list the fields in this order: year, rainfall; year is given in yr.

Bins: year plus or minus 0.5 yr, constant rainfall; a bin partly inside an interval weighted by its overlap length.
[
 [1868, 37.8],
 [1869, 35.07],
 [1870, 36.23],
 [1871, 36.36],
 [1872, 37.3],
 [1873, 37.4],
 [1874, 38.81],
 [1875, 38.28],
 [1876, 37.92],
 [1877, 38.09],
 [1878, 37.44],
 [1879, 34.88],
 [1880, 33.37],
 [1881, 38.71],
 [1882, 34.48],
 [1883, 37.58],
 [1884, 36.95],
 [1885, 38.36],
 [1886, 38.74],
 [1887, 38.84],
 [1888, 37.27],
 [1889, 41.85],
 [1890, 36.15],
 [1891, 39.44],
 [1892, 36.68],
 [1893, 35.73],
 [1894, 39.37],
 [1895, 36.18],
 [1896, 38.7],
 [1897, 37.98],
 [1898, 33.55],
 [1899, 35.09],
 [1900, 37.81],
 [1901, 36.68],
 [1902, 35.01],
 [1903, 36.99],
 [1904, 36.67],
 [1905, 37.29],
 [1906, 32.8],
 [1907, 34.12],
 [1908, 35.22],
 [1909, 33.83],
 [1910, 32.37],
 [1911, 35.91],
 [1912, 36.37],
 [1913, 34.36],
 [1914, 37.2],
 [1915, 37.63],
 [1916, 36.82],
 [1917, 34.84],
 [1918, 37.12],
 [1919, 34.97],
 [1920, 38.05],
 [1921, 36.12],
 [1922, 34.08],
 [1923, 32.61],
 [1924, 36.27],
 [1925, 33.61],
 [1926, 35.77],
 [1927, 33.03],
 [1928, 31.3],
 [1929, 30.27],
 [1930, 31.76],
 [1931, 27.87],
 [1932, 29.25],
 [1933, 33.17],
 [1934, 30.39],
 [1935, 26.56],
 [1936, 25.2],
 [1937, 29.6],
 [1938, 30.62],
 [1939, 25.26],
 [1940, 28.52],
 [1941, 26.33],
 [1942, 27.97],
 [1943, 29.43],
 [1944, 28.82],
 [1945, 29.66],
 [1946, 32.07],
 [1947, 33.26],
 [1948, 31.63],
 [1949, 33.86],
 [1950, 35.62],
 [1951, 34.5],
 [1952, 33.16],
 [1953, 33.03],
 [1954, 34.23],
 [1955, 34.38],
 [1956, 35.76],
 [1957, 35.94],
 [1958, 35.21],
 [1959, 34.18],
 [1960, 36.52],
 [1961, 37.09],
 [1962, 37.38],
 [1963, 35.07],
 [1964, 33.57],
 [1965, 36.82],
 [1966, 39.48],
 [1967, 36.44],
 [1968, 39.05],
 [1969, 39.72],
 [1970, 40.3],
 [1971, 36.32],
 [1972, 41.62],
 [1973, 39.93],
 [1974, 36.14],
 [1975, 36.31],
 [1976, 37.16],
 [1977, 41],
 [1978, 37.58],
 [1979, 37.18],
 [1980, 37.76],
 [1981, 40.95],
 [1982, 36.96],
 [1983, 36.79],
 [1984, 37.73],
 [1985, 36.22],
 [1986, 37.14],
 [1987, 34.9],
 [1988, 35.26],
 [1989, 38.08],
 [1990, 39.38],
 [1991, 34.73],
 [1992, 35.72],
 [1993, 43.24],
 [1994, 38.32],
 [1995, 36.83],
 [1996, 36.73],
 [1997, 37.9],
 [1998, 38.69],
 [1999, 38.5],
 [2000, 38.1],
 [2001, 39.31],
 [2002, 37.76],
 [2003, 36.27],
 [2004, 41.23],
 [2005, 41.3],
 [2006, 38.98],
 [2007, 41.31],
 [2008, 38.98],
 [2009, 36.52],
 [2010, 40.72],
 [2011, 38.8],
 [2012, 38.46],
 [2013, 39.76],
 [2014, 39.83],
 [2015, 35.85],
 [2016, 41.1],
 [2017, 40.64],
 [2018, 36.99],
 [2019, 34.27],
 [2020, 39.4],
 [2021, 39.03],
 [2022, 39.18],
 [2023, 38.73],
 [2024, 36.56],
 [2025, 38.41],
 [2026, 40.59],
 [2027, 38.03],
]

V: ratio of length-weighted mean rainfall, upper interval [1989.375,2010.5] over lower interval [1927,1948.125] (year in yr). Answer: 1.3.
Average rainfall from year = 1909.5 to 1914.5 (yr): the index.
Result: 35.2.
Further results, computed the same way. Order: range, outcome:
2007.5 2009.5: 37.8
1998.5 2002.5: 38.4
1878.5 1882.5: 35.4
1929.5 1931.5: 29.8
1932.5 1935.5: 30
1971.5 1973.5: 40.8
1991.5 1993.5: 39.5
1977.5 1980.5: 37.5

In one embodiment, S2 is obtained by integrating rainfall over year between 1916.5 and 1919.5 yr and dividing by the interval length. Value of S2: 35.6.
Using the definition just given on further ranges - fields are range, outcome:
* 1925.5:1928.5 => 33.4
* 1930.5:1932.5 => 28.6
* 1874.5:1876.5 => 38.1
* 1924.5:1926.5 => 34.7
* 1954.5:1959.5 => 35.1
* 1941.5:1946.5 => 29.6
